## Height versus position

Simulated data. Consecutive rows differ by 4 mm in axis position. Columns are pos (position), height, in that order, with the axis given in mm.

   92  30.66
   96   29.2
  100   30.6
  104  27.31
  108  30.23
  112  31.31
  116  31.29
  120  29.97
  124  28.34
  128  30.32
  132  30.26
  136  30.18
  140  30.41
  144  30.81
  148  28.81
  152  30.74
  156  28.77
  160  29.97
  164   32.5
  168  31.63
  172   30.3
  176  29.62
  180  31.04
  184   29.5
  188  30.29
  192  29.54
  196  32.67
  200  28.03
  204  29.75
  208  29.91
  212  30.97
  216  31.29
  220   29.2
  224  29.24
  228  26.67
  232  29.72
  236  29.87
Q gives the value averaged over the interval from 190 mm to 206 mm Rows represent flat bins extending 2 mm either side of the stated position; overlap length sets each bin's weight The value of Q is 30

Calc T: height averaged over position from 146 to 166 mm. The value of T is 30.2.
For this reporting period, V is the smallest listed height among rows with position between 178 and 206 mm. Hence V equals 28.03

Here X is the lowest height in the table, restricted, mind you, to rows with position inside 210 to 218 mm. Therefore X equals 30.97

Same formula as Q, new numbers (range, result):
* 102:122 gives 30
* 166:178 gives 30.5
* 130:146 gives 30.4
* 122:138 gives 29.8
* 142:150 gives 29.8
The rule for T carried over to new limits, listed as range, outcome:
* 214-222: 30.2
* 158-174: 31.1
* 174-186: 30.1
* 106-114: 30.8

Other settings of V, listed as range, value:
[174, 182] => 29.62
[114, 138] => 28.34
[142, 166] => 28.77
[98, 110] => 27.31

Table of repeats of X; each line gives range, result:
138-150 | 28.81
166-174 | 30.3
